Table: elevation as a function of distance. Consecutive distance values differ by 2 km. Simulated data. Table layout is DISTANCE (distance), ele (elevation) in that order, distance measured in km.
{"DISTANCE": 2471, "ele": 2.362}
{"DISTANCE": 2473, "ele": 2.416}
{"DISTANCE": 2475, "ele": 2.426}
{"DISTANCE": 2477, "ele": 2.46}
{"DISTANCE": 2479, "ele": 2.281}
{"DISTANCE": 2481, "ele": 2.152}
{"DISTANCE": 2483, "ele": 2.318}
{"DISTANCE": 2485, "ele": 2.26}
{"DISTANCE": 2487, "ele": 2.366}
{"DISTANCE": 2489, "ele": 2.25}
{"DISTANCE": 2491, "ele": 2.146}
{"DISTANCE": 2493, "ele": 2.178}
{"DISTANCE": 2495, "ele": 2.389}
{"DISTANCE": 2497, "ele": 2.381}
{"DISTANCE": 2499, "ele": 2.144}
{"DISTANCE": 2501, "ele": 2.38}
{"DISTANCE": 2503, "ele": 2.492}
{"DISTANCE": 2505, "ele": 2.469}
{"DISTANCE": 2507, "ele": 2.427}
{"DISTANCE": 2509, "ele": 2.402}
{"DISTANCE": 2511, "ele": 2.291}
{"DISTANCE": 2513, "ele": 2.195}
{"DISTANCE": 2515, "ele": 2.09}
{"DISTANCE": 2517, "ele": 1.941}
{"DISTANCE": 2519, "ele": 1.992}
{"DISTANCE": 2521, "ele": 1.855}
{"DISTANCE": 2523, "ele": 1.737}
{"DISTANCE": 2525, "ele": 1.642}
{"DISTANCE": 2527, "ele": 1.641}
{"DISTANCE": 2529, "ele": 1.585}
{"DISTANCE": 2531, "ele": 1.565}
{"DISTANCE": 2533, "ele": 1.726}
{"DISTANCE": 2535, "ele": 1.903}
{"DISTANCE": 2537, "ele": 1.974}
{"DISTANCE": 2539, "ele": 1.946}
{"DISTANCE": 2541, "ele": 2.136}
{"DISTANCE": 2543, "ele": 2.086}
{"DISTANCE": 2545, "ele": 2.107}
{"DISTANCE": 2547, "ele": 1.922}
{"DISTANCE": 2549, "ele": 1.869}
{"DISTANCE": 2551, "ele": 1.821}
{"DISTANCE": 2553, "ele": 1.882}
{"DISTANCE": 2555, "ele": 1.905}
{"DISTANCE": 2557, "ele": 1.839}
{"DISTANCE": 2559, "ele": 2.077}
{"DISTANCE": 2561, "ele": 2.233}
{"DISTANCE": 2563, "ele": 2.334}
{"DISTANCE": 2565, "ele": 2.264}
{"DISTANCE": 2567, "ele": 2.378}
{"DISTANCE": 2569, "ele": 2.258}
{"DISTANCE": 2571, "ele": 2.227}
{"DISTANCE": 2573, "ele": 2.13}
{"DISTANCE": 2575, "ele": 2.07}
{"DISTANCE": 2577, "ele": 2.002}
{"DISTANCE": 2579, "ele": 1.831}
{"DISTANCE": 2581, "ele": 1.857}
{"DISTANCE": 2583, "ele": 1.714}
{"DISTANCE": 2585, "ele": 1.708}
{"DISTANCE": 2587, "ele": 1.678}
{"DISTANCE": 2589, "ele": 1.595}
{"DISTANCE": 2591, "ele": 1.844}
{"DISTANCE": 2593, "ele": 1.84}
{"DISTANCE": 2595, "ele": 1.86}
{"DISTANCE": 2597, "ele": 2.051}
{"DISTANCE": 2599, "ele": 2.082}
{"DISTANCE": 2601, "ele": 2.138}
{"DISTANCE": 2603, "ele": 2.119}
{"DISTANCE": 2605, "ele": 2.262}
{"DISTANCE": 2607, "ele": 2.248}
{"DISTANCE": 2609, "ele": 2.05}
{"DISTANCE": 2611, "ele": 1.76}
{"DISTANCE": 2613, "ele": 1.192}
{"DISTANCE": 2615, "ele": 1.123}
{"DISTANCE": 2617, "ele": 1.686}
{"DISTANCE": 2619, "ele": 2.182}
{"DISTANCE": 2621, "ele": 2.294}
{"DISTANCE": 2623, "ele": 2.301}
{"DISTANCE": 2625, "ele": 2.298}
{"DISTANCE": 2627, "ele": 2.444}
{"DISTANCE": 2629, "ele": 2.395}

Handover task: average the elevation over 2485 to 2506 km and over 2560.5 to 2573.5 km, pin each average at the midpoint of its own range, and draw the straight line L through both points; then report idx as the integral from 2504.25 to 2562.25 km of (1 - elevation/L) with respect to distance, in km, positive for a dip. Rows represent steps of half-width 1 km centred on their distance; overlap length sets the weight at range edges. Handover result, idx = 8.02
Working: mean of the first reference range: 2.32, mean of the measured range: 1.97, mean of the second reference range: 2.27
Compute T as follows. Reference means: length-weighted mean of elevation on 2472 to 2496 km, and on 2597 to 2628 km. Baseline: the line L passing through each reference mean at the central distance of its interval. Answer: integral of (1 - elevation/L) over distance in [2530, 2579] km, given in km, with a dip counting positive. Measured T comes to 2.7 km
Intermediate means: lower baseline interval 2.3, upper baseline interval 2.01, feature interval 2.02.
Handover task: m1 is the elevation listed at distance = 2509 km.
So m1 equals 2.402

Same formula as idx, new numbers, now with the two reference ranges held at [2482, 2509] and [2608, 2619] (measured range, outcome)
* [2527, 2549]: 1.97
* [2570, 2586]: -0.95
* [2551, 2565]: -0.69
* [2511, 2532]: 3.16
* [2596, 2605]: -2.23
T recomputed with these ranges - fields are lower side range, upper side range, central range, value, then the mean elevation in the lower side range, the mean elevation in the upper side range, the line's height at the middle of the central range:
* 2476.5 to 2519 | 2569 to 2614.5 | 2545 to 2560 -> 1.1 km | 2.28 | 1.92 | 2.07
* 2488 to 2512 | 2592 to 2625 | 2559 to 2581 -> -0.7 km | 2.33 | 1.96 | 2.09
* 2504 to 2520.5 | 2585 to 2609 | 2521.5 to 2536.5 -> 3.2 km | 2.21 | 1.97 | 2.17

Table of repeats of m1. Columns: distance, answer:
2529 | 1.585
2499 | 2.144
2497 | 2.381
